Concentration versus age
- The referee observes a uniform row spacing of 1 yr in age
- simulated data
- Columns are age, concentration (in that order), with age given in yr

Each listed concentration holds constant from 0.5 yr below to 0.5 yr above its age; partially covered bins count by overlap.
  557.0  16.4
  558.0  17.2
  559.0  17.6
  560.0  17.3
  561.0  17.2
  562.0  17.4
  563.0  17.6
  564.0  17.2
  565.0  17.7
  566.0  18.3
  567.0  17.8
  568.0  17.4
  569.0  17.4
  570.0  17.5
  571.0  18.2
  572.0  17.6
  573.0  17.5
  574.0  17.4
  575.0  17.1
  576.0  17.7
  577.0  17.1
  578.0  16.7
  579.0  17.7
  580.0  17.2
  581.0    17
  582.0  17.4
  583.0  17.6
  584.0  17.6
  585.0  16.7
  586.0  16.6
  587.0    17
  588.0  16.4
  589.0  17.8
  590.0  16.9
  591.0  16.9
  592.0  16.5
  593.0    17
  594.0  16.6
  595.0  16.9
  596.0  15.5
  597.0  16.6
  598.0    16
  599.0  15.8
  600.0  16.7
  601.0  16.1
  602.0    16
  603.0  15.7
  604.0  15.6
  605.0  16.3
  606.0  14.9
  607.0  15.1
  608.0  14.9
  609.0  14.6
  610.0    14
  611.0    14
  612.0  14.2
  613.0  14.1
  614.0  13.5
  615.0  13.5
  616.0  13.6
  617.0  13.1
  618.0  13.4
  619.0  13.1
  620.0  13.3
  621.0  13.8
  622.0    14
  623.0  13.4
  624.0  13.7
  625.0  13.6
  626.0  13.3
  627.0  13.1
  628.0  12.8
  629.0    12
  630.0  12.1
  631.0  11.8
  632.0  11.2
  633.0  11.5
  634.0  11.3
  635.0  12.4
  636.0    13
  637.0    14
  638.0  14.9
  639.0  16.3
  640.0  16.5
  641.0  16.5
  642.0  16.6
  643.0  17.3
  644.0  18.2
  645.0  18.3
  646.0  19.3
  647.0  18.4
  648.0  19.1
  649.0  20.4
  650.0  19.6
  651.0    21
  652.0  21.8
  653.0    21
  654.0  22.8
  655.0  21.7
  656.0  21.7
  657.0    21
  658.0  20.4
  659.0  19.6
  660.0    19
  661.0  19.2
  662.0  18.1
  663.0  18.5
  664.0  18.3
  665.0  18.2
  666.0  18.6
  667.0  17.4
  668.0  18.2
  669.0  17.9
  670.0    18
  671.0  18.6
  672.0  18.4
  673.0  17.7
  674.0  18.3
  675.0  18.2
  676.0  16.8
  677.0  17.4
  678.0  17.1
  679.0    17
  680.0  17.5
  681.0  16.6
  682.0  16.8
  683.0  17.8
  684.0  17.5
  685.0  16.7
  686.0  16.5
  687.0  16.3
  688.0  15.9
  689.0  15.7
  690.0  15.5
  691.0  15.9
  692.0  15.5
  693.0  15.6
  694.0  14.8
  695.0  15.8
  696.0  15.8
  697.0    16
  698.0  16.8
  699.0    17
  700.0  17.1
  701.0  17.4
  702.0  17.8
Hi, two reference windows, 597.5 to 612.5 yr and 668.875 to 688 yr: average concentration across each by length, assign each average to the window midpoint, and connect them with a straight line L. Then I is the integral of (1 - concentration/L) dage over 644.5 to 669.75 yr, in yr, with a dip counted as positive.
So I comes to -4.2 yr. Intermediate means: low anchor 15.3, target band 19.6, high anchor 17.4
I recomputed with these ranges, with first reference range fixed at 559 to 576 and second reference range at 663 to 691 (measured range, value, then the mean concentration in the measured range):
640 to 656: -1.9 yr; 19.4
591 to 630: 6.3 yr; 14.6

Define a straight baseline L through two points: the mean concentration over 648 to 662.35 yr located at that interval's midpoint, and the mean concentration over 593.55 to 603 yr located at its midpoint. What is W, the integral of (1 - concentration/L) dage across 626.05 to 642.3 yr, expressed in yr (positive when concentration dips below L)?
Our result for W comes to 4.7 yr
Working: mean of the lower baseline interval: 16.2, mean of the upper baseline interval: 20.5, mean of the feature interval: 13.5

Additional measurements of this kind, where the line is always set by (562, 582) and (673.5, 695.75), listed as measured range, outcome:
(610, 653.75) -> 4.9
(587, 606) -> 1.0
